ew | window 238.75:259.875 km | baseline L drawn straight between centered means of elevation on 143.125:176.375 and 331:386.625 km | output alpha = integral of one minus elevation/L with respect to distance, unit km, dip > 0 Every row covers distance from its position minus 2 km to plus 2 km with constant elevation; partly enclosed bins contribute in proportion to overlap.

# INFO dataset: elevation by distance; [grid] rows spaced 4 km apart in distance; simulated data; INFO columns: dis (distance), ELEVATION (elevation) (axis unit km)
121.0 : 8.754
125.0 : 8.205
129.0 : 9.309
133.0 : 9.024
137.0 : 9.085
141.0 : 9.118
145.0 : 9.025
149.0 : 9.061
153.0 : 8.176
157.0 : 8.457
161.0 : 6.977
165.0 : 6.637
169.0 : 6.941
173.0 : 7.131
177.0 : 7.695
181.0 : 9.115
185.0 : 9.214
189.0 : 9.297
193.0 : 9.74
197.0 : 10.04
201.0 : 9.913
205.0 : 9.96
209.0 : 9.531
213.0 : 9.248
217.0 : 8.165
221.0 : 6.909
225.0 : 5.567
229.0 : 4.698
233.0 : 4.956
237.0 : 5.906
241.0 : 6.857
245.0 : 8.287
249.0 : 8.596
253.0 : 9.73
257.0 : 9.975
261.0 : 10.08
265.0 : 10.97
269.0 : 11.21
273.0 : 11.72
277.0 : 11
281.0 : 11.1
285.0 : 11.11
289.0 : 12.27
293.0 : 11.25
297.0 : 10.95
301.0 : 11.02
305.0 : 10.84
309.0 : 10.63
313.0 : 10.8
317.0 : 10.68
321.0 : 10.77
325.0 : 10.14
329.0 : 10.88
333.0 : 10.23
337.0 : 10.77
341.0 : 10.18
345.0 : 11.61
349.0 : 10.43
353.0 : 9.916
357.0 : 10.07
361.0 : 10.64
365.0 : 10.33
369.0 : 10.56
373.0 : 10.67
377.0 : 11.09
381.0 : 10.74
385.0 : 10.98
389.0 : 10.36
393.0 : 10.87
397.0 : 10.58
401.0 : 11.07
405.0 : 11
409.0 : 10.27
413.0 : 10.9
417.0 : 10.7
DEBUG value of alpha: 0.8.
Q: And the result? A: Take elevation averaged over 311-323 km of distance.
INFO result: 10.8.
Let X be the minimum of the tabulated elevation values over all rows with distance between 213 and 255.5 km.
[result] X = 4.698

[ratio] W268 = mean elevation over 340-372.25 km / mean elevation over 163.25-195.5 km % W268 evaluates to 1.27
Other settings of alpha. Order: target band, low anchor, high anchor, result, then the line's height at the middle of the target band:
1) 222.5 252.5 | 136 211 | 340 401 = 8.8 km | 9.31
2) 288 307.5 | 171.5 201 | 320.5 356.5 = -2.1 km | 10.1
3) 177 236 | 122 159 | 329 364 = 6.9 km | 9.36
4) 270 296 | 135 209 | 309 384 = -3.9 km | 9.89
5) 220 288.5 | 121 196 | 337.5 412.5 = 4.6 km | 9.44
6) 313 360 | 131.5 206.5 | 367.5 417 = -1.4 km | 10.2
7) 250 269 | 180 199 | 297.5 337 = -0.1 km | 10.1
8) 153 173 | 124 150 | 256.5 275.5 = 4.3 km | 9.38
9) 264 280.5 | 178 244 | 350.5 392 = -4.1 km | 9.01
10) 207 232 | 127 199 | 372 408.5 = 5.1 km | 9.12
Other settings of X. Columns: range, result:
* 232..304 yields 4.956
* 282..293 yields 11.11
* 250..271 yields 9.73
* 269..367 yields 9.916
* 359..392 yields 10.33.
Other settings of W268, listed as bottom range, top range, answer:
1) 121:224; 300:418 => 1.24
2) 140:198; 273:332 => 1.31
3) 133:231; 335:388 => 1.27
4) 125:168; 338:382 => 1.25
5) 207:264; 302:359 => 1.35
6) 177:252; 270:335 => 1.35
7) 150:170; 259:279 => 1.46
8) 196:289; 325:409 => 1.18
